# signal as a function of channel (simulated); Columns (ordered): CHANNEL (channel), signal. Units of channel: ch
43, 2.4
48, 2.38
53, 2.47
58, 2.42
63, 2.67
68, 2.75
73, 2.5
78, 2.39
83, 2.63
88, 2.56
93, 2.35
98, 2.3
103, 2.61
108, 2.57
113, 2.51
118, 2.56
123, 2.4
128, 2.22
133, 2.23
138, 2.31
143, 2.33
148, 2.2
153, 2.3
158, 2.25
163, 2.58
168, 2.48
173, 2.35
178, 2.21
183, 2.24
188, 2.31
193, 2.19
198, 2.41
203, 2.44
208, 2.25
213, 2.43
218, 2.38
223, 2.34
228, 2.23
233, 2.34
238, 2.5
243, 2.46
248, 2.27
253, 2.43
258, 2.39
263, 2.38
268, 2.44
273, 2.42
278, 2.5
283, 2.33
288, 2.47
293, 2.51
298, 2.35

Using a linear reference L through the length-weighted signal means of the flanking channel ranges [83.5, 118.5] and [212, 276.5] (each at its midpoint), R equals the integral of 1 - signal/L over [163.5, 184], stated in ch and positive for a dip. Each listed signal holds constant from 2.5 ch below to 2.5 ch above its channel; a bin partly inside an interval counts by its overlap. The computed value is 0.8 ch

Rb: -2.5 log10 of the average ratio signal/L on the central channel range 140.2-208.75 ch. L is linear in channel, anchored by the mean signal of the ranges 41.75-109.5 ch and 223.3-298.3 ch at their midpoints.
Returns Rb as 0.055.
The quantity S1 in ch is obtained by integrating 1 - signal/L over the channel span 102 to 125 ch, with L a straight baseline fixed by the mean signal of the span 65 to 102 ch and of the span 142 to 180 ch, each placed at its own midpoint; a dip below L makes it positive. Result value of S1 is -0.82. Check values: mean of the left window 2.5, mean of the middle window 2.53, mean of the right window 2.34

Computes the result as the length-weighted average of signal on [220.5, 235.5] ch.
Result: 2.3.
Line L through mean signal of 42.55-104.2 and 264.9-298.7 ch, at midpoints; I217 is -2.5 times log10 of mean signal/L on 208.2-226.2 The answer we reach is 0.04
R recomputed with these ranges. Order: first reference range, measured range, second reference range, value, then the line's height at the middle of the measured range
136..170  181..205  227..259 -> 0.5 ch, 2.36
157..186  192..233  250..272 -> 0.7 ch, 2.38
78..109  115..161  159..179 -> 2.4 ch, 2.44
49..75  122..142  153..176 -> 1.3 ch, 2.45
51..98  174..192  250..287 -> 1.5 ch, 2.46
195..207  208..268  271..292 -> 1.0 ch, 2.41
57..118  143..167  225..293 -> 1.3 ch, 2.48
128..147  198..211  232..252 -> 0.0 ch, 2.35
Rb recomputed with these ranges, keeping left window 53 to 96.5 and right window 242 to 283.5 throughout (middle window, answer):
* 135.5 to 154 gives 0.09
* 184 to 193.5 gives 0.09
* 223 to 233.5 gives 0.06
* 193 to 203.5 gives 0.04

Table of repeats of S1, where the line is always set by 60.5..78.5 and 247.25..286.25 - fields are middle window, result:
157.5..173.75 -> 0.4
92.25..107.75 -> 0.7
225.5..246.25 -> 0.5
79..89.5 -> 0.1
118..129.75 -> 0.8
